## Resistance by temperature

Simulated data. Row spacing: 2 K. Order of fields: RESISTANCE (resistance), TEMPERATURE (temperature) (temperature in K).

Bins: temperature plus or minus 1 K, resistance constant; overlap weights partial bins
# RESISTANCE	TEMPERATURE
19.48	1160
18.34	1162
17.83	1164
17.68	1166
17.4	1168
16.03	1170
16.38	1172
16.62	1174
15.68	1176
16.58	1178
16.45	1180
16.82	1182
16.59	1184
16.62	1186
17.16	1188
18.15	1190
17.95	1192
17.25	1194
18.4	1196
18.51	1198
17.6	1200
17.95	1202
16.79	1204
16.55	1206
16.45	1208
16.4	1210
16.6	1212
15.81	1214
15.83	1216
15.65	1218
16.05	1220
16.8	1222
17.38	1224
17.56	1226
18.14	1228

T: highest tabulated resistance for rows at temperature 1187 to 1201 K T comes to 18.51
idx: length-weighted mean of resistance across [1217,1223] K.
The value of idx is 16.2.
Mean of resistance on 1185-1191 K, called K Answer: 17.3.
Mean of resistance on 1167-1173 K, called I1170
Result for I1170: 16.6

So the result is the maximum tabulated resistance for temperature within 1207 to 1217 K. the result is 16.6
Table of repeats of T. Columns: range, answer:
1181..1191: 18.15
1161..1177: 18.34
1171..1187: 16.82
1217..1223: 16.8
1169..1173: 16.38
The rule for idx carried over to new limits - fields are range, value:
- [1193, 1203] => 17.9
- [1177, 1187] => 16.6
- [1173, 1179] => 16.3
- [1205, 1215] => 16.4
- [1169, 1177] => 16.2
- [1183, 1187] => 16.6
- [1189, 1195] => 17.8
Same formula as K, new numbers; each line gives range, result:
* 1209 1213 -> 16.5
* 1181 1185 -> 16.7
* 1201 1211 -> 16.8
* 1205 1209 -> 16.5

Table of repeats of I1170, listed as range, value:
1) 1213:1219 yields 15.8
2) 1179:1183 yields 16.6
